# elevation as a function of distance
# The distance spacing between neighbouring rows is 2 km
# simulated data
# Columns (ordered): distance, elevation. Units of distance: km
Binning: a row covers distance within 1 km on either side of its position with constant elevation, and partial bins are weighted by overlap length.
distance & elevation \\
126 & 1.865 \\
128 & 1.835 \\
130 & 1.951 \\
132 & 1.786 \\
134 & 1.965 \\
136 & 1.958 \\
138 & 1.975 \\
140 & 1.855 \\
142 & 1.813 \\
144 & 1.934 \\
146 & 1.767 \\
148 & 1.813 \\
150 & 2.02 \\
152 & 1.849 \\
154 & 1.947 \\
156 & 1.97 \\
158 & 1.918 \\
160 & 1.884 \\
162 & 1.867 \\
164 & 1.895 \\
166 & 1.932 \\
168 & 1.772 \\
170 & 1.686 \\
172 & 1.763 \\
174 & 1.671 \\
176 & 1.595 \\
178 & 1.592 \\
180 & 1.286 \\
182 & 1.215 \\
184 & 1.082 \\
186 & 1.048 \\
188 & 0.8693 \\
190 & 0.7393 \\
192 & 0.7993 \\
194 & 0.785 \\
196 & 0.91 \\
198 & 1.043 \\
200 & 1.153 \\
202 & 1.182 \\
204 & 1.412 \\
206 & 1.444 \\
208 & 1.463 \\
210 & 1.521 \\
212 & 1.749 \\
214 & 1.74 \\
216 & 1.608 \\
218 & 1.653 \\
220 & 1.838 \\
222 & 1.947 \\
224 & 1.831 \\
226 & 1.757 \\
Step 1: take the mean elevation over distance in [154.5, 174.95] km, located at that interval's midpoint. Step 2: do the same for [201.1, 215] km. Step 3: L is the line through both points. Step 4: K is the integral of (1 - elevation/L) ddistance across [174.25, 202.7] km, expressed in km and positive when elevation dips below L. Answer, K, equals 9.5 km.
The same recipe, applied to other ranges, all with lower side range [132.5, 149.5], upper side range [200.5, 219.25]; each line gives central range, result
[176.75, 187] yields 2.6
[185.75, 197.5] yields 5.6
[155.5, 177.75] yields -0.6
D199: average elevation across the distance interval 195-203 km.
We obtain 1.07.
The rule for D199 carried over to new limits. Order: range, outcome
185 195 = 0.848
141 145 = 1.87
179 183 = 1.25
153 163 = 1.92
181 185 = 1.15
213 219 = 1.67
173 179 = 1.62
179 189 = 1.1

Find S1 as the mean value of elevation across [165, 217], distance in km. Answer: 1.35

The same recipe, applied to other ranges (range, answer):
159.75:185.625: 1.61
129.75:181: 1.82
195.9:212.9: 1.34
